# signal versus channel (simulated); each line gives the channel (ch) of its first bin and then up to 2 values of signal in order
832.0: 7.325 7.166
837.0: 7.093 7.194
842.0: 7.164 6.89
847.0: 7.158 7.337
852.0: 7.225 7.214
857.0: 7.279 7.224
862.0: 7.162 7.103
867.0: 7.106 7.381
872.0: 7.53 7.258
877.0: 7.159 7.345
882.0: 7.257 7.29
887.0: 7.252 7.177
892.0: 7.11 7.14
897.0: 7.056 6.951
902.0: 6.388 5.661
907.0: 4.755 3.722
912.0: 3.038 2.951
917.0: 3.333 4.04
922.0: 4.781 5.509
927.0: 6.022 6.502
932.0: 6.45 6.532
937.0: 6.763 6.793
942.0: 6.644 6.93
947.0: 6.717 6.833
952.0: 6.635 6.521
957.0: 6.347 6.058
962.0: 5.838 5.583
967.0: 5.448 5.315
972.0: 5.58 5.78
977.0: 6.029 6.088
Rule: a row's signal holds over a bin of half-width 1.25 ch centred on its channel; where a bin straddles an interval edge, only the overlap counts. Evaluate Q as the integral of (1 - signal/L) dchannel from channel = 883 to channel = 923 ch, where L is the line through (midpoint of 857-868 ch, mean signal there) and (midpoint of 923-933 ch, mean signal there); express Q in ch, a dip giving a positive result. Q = 6.0 ch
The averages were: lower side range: 7.16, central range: 5.56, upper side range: 6.08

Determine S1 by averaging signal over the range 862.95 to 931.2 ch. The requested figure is 6.11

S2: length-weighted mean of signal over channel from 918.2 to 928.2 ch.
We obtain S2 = 5.07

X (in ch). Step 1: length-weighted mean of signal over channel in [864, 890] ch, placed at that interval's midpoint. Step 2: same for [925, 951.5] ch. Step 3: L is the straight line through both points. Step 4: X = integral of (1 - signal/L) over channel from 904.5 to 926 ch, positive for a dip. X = 8.5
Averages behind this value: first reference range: 7.27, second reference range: 6.59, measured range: 4.14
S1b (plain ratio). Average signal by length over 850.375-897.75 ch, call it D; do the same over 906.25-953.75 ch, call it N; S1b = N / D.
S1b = 0.77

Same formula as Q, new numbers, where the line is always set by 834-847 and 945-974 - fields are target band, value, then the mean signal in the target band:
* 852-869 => -0.64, 7.19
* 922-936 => 0.58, 6.09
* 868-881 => -0.98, 7.33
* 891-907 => 0.13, 6.56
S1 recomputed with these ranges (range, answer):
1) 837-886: 7.22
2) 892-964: 5.84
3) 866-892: 7.27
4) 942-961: 6.57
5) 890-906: 6.71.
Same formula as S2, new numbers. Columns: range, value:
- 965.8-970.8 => 5.38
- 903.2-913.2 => 4.31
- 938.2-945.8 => 6.79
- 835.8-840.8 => 7.14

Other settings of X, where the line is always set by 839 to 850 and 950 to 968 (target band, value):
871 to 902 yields -1.9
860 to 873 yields -0.6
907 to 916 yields 4.2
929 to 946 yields -1.0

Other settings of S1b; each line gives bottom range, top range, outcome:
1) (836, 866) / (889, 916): 0.78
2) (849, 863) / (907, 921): 0.49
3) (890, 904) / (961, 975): 0.81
